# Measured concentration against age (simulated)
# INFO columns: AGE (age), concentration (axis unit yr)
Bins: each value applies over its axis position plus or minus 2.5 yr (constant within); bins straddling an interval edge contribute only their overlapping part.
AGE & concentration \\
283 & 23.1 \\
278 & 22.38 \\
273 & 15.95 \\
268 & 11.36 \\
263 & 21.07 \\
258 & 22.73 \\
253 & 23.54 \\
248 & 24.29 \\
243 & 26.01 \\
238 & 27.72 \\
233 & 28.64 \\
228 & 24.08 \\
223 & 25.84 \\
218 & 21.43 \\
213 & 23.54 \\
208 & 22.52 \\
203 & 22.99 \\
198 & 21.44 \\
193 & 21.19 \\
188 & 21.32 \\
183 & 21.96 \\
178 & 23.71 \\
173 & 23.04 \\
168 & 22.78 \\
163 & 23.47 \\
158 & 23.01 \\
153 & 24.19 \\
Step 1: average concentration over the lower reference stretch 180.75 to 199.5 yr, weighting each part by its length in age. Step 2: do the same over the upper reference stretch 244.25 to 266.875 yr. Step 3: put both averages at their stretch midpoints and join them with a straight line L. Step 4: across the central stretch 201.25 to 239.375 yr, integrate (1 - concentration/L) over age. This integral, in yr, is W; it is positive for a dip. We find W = -4.6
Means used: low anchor 21.5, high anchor 22.4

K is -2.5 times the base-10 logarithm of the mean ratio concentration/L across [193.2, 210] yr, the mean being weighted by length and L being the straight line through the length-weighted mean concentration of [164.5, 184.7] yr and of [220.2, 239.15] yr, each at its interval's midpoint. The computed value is 0.115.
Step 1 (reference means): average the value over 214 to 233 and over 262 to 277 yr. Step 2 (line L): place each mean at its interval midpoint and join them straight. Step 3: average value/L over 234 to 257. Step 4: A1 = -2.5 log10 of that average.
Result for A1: -0.233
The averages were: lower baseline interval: 24.4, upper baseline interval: 16.3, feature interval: 25.4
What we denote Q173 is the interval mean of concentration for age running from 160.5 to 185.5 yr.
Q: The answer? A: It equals 23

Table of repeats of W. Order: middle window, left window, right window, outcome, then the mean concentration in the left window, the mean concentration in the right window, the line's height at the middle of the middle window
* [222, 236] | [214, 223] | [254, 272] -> -2.8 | 23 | 18.6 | 22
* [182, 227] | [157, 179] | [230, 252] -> 4.1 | 23.2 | 26.4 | 24.8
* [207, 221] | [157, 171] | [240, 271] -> -0.2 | 23.1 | 21.5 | 22.2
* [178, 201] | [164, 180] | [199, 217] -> 1.2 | 23.2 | 22.8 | 23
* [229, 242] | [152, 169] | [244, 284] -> -3.7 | 23.3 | 20.7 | 21.4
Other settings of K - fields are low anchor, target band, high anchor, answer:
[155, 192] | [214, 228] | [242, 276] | -0.11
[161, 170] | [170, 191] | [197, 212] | 0.02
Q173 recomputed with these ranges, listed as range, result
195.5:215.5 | 22.6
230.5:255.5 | 26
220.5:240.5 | 26.6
